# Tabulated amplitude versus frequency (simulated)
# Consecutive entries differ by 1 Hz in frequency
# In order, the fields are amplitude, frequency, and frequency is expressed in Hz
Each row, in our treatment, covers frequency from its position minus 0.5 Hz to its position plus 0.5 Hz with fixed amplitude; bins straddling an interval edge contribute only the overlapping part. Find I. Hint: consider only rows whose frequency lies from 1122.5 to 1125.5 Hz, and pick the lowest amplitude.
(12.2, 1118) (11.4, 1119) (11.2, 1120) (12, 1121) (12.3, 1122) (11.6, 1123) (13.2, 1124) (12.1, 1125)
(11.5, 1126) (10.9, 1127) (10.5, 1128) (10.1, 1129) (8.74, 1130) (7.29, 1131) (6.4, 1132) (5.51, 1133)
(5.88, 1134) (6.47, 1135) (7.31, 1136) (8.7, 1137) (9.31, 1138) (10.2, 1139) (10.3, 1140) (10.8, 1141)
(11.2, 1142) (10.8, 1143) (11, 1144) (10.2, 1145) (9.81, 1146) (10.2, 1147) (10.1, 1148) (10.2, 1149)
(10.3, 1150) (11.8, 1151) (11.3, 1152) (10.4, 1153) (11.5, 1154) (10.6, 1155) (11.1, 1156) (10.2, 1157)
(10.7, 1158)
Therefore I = 11.6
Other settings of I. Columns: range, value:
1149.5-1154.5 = 10.3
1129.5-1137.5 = 5.51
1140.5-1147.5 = 9.81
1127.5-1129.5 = 10.1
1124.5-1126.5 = 11.5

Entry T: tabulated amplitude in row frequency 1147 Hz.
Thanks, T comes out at 10.2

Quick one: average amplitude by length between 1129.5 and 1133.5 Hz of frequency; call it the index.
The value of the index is 6.99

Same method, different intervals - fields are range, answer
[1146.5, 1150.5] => 10.2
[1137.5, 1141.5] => 10.2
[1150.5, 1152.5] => 11.6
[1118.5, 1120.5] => 11.3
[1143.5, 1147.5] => 10.3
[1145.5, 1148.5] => 10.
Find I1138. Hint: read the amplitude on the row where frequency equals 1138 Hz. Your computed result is 9.31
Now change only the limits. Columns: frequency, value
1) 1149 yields 10.2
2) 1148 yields 10.1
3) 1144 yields 11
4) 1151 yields 11.8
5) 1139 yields 10.2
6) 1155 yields 10.6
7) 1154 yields 11.5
